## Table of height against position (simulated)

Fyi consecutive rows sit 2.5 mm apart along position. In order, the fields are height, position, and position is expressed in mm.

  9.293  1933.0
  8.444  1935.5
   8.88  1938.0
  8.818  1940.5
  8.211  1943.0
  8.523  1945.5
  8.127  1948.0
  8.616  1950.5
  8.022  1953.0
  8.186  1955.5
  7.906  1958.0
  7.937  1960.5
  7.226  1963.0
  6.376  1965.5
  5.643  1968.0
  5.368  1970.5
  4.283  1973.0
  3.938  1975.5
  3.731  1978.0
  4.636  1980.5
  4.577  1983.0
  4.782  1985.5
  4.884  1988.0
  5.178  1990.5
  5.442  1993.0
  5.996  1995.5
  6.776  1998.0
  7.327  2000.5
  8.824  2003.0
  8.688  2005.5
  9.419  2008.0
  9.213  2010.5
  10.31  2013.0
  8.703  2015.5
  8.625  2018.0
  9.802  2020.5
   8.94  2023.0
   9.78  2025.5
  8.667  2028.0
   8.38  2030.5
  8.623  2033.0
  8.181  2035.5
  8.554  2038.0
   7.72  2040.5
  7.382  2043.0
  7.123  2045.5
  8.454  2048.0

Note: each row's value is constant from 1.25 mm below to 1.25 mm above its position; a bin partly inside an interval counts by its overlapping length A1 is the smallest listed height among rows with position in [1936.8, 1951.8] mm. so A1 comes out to 8.127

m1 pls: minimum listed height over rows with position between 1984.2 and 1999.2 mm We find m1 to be 4.782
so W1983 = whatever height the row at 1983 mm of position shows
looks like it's 4.577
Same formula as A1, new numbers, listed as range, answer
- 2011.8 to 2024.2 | 8.625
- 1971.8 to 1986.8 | 3.731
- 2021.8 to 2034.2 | 8.38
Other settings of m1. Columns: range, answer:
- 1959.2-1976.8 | 3.938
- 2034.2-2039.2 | 8.181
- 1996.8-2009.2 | 6.776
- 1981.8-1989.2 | 4.577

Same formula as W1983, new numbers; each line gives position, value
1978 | 3.731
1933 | 9.293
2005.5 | 8.688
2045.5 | 7.123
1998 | 6.776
